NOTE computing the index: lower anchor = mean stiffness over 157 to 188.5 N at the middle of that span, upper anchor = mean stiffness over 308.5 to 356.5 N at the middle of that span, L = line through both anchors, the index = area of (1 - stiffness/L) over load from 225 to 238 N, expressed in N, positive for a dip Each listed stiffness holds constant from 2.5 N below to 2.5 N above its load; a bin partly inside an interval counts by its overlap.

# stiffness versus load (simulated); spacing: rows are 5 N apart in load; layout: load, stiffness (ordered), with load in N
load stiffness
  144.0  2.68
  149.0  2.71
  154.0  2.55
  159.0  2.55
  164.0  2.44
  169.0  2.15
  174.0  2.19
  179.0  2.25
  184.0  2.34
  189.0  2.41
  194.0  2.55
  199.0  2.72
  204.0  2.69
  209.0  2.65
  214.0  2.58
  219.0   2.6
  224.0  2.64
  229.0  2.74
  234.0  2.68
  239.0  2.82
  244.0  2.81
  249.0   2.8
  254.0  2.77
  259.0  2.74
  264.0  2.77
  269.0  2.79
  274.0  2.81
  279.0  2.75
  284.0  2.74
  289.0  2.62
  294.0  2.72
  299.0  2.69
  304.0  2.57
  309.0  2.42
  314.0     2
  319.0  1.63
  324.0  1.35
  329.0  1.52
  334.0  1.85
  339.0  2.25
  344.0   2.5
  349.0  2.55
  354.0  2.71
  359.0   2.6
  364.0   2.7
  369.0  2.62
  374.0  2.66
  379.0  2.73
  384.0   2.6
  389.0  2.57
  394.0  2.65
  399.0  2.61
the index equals -2.8 N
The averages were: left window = 2.32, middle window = 2.71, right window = 2.06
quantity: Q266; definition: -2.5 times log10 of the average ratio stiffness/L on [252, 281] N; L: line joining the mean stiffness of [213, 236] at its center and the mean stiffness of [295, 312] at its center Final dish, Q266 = -0.07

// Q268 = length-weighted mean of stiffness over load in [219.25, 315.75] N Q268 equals 2.68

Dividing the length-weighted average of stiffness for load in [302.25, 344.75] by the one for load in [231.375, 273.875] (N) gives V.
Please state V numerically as 0.7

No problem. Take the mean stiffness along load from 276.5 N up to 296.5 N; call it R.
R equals 2.71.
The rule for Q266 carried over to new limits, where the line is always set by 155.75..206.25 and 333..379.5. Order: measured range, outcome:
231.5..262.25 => -0.126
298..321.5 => 0.123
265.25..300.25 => -0.103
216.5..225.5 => -0.071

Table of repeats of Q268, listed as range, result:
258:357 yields 2.39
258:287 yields 2.77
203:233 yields 2.65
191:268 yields 2.7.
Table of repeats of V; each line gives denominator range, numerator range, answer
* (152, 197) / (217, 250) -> 1.14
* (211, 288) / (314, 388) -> 0.84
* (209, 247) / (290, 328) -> 0.81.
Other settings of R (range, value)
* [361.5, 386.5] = 2.66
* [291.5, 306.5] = 2.66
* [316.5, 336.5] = 1.59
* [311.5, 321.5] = 1.81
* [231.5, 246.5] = 2.77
